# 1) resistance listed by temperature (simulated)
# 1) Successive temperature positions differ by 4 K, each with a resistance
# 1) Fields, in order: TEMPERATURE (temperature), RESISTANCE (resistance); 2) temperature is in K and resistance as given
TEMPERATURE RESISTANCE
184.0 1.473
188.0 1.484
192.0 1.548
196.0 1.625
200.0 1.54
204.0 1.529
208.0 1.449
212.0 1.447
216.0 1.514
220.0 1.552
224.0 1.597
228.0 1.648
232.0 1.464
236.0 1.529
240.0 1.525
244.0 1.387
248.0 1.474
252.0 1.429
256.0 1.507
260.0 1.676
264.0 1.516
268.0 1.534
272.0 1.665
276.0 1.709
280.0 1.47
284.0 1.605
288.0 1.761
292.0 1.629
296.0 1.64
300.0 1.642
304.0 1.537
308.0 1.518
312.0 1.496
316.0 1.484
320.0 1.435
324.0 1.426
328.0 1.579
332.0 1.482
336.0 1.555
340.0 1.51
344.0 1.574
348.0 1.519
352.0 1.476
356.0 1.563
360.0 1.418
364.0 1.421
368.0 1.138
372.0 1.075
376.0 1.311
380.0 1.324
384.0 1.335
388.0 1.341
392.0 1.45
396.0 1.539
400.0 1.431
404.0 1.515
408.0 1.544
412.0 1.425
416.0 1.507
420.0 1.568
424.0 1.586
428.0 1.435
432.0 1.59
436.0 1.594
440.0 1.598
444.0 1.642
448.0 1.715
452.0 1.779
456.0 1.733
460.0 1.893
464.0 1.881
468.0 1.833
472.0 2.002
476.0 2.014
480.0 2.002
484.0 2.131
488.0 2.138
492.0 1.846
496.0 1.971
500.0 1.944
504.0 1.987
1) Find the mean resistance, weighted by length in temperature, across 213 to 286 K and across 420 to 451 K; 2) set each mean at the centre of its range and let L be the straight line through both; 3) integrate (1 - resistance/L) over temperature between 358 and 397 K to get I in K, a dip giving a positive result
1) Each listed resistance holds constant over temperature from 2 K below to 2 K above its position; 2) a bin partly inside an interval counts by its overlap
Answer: 6.20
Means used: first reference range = 1.54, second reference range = 1.6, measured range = 1.33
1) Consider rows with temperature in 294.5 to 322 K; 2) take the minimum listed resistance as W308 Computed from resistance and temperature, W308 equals 1.435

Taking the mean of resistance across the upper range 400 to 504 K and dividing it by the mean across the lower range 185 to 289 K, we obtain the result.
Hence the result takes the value 1.14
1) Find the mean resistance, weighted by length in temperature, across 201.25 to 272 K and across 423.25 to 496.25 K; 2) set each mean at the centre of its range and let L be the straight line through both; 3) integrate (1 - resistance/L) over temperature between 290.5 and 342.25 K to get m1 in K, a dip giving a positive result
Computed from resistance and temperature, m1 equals 2.9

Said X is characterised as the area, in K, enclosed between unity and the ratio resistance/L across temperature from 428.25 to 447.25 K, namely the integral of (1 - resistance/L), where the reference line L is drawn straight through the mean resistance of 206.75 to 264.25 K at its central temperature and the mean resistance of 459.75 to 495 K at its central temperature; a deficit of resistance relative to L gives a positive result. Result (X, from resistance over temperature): 3.02 K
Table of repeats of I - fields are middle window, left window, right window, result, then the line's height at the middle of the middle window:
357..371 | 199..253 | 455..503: 3.4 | 1.75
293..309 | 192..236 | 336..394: -1.5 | 1.46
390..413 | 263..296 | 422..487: 3.3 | 1.73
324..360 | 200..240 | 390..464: 1.1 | 1.57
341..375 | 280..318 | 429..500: 5.6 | 1.68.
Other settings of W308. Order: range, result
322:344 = 1.426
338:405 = 1.075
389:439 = 1.425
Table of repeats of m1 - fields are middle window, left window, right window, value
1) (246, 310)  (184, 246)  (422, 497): 0.5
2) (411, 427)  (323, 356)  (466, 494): 2.4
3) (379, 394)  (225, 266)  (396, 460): 2.0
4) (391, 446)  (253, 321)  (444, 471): 6.9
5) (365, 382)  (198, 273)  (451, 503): 5.2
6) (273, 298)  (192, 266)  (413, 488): -0.9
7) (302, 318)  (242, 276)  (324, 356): 0.2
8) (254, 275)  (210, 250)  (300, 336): -1.0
